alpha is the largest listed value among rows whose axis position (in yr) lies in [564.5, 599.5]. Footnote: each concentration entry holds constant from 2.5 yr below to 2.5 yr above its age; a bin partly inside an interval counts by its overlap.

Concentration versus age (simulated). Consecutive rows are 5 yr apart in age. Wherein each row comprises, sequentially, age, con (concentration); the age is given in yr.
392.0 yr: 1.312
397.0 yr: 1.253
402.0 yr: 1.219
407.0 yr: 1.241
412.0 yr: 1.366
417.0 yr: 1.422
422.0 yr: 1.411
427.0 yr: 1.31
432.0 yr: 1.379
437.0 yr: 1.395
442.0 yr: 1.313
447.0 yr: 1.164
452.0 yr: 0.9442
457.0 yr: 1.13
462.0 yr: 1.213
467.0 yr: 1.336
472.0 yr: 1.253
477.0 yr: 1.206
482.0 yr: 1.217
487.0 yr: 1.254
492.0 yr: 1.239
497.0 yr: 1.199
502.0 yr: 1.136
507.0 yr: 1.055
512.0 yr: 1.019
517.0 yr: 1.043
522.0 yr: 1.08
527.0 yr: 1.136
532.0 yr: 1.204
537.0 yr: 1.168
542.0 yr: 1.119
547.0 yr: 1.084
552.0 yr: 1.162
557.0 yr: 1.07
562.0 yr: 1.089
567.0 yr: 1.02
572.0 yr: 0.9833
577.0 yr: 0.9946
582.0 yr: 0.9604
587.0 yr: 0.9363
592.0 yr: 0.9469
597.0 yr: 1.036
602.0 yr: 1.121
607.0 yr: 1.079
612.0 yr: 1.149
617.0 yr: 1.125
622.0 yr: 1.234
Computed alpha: 1.036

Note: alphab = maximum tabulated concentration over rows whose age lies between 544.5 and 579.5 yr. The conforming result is 1.162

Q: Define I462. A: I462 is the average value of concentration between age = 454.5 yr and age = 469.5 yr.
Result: 1.23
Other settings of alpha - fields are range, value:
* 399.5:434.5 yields 1.422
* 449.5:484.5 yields 1.336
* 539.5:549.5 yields 1.119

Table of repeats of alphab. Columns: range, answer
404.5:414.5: 1.366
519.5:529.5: 1.136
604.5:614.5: 1.149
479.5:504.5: 1.254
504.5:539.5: 1.204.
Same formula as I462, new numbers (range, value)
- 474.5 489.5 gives 1.23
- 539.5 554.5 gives 1.12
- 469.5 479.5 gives 1.23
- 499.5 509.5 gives 1.1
